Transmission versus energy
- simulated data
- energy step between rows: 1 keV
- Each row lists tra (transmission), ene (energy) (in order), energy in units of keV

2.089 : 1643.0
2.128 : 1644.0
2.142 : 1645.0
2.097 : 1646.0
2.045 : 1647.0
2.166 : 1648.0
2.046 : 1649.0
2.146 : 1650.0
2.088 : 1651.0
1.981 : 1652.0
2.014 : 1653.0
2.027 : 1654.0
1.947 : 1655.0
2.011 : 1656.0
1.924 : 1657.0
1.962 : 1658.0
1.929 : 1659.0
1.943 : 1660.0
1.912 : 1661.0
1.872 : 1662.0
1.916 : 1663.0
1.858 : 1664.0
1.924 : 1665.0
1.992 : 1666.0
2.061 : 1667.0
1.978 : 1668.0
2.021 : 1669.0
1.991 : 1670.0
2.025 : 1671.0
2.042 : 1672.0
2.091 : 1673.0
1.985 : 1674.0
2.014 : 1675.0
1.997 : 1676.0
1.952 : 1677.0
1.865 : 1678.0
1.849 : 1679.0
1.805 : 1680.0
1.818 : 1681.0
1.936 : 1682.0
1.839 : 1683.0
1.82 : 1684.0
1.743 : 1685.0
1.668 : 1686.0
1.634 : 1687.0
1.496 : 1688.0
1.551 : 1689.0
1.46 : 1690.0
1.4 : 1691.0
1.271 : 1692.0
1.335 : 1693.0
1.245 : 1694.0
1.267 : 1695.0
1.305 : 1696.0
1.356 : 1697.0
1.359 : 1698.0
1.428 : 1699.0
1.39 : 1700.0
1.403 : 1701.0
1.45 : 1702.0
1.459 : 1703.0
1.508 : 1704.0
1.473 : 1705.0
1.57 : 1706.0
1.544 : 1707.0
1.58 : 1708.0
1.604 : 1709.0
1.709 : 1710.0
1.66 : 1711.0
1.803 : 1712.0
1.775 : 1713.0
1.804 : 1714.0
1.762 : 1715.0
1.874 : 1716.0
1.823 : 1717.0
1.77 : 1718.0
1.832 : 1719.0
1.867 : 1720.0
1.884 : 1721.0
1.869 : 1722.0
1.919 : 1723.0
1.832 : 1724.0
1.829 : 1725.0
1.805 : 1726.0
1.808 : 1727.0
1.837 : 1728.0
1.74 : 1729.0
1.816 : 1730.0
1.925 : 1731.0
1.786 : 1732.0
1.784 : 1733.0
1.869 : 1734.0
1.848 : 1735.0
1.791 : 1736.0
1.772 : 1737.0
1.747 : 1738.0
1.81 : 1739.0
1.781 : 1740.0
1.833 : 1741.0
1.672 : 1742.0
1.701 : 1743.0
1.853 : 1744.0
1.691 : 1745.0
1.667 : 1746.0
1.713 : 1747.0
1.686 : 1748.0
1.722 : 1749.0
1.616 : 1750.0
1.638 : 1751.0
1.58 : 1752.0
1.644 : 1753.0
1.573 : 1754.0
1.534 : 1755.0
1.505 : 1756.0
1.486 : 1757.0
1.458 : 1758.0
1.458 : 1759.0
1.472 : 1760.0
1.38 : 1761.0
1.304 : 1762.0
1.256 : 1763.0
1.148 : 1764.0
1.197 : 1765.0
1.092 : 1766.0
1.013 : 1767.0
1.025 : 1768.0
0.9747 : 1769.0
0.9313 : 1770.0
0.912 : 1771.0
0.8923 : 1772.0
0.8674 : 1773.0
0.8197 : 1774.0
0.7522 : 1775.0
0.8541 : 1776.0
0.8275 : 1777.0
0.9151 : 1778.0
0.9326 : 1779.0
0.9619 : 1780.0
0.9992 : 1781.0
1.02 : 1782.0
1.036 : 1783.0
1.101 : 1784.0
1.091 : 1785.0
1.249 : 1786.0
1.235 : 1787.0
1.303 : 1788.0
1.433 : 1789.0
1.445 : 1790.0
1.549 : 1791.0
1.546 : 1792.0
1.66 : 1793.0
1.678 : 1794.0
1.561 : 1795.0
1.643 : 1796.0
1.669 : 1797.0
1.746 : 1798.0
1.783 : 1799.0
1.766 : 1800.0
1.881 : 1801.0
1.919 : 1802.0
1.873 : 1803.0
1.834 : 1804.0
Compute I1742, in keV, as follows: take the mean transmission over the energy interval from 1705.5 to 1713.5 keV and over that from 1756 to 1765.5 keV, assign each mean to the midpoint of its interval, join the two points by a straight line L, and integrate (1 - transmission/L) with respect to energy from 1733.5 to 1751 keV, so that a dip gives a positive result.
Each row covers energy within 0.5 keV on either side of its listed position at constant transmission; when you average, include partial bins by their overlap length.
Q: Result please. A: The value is -3.36 keV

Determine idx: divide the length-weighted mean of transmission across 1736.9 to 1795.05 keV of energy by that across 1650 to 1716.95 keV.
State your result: 0.77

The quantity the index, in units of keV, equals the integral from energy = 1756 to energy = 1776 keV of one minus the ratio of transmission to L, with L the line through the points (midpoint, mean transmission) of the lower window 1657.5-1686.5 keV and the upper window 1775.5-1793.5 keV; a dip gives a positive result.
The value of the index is 2.7 keV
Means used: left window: 1.92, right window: 1.18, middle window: 1.13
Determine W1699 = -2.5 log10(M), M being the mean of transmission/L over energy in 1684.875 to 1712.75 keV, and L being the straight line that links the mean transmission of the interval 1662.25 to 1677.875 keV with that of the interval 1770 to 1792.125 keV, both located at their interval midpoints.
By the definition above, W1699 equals 0.17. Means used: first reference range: 1.98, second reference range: 1.07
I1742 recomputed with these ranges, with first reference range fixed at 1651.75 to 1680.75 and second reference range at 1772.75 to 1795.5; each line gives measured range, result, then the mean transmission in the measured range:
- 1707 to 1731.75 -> -2.9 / 1.79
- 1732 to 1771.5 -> -3.5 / 1.52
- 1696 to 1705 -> 1.6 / 1.42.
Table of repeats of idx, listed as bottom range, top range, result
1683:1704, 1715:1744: 1.24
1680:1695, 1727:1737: 1.15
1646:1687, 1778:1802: 0.72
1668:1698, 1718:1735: 1.07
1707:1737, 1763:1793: 0.60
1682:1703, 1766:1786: 0.64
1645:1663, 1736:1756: 0.84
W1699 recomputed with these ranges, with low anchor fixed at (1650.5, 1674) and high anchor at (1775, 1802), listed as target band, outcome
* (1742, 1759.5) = -0.06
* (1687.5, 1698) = 0.31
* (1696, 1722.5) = 0.07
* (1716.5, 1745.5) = -0.11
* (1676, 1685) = 0.01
